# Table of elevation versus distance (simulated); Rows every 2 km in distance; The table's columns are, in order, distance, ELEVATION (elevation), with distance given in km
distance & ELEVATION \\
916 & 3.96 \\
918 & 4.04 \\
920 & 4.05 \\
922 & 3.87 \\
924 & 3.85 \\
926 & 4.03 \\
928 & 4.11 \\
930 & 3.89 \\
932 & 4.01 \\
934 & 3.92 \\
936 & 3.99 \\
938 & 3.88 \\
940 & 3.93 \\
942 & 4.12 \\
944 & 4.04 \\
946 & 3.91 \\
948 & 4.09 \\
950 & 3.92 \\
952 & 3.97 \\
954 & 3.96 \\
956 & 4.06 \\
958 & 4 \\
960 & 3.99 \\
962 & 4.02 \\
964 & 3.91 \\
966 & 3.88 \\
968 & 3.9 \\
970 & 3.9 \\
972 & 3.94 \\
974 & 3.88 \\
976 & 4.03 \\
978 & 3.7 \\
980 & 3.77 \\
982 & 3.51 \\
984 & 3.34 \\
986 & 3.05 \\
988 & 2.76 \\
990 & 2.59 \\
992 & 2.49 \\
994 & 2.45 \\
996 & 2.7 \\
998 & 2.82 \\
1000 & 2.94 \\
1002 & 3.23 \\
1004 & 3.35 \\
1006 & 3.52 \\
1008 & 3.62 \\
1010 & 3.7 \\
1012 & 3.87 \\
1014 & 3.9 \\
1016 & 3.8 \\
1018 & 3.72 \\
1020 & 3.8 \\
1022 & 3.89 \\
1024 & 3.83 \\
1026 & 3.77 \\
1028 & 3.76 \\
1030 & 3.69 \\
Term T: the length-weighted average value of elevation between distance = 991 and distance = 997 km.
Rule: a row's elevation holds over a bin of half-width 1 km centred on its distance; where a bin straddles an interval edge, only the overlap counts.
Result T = 2.55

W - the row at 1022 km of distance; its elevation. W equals 3.89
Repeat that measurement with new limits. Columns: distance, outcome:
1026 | 3.77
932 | 4.01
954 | 3.96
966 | 3.88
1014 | 3.9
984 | 3.34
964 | 3.91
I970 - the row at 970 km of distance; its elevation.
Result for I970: 3.9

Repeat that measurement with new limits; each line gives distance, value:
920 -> 4.05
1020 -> 3.8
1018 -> 3.72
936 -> 3.99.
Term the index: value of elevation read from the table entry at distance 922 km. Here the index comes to 3.87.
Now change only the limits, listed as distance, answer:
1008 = 3.62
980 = 3.77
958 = 4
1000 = 2.94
